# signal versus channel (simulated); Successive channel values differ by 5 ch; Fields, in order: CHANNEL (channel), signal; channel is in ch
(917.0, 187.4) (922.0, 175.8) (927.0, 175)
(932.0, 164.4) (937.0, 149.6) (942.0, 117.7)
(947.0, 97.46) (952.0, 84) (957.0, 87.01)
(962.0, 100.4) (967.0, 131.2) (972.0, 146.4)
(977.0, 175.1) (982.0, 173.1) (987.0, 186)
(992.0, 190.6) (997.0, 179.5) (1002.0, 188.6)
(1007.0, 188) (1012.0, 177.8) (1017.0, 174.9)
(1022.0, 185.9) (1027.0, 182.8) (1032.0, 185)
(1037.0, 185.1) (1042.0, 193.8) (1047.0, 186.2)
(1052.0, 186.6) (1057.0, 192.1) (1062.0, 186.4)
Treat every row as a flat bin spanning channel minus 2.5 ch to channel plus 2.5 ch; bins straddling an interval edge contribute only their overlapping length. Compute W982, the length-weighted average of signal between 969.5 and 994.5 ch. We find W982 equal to 174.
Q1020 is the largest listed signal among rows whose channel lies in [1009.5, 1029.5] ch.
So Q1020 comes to 185.9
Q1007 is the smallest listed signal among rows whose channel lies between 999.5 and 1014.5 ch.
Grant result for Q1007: 177.8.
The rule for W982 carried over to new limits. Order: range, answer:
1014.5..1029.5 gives 181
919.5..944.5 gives 156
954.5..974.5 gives 116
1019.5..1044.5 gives 187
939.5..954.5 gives 99.7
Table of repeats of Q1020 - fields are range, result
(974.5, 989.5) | 186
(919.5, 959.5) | 175.8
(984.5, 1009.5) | 190.6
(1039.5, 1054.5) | 193.8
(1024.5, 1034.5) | 185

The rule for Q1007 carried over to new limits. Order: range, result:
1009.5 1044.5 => 174.9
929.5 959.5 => 84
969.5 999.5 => 146.4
